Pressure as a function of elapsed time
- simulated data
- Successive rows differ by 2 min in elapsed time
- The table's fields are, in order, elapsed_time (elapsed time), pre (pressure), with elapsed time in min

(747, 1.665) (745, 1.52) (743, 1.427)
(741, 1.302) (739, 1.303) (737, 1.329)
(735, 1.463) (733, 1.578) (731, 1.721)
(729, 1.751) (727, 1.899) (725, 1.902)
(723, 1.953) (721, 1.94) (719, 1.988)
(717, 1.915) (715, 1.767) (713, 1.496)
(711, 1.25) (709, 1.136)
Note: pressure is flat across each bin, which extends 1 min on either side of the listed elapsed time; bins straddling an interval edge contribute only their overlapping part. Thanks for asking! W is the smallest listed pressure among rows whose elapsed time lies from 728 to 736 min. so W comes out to 1.463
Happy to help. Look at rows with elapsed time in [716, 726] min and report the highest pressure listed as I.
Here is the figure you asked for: 1.988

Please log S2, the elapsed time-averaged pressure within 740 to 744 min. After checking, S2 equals 1.36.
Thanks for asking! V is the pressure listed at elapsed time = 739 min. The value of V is 1.303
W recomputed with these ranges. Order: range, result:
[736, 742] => 1.302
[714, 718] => 1.767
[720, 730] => 1.751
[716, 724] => 1.915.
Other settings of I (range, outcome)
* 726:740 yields 1.899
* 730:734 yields 1.721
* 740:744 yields 1.427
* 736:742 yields 1.329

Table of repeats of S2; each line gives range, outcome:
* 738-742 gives 1.3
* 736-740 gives 1.32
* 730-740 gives 1.48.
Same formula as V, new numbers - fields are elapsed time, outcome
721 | 1.94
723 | 1.953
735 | 1.463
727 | 1.899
